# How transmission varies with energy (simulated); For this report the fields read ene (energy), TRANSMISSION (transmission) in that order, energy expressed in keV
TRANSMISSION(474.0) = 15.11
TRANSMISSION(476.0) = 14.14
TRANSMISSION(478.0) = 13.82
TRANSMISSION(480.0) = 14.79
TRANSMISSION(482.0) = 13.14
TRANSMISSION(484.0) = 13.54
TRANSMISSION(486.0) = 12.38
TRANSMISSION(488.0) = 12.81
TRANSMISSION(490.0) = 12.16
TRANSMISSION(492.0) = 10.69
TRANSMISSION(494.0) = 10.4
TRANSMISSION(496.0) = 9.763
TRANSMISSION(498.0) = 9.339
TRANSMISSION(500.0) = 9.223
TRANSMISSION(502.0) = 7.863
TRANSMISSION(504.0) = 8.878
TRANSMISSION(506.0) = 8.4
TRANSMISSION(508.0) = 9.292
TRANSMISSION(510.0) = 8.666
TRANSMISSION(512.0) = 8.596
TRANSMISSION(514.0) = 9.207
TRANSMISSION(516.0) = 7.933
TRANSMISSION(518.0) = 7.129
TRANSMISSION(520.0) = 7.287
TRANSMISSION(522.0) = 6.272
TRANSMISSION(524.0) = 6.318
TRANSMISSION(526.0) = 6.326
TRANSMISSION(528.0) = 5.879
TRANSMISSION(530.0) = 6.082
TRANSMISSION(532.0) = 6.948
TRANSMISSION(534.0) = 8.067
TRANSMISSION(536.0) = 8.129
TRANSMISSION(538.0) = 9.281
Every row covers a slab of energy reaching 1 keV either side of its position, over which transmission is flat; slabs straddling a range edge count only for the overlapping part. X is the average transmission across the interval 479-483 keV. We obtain 14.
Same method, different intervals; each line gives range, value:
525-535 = 6.66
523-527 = 6.32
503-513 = 8.77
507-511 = 8.98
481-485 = 13.3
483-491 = 12.7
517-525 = 6.75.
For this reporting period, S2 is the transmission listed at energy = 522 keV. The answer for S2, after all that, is 6.272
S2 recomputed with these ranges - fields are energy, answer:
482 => 13.14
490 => 12.16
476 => 14.14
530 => 6.082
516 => 7.933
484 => 13.54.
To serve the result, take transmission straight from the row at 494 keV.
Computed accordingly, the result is 10.4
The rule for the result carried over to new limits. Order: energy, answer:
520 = 7.287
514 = 9.207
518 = 7.129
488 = 12.81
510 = 8.666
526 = 6.326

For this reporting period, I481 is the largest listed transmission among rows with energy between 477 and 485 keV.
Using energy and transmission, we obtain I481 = 14.79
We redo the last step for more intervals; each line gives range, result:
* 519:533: 7.287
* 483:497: 13.54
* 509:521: 9.207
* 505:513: 9.292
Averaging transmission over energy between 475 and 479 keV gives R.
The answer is 14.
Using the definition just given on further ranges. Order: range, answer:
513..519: 8.09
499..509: 8.73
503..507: 8.64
